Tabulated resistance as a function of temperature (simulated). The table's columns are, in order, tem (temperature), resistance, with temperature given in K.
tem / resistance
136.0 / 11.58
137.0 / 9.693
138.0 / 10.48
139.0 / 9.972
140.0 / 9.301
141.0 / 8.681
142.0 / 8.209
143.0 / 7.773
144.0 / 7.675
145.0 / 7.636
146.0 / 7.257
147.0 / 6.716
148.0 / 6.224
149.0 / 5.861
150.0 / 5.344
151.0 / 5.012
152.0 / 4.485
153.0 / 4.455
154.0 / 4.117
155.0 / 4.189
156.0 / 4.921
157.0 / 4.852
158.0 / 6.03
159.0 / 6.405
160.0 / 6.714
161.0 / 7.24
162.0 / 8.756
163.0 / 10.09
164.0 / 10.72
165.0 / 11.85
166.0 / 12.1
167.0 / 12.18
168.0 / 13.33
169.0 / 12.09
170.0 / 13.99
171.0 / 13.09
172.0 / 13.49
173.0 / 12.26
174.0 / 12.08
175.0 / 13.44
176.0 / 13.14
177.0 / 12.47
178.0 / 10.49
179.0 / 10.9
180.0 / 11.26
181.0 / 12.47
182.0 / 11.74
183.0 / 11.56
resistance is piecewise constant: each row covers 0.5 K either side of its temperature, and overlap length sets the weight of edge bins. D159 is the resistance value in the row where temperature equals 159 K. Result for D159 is 6.405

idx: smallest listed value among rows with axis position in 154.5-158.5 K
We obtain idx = 4.189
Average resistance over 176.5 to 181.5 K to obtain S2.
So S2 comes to 11.5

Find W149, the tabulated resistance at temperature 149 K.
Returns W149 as 5.861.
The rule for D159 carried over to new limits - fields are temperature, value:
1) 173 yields 12.26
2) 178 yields 10.49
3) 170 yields 13.99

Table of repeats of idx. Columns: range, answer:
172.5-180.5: 10.49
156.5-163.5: 4.852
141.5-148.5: 6.224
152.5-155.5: 4.117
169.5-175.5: 12.08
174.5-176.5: 13.14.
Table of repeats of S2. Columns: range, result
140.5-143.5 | 8.22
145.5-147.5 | 6.99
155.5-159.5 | 5.55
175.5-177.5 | 12.8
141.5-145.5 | 7.82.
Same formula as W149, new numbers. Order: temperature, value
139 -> 9.972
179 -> 10.9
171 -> 13.09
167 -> 12.18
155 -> 4.189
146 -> 7.257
